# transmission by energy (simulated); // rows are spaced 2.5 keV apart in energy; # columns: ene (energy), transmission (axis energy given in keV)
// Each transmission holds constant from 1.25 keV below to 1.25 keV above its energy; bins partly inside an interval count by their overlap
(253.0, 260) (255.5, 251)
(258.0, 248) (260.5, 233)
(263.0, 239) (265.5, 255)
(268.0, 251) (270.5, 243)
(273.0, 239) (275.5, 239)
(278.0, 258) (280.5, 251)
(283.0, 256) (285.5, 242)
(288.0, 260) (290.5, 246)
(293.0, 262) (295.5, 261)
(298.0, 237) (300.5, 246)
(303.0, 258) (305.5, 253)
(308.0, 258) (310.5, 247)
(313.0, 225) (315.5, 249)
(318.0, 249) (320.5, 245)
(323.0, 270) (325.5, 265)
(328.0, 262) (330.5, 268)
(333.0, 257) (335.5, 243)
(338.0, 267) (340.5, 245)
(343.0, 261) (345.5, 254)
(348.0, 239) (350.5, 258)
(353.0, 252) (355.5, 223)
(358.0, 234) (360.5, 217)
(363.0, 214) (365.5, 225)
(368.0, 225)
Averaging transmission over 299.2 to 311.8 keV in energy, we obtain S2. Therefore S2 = 252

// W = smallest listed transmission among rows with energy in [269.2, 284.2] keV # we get 239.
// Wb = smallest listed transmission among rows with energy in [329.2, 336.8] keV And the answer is 243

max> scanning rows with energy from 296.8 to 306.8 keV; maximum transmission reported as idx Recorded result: 258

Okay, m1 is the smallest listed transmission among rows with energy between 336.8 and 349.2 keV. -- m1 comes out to 239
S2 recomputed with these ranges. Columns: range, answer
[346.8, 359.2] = 241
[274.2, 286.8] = 249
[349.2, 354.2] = 255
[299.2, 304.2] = 252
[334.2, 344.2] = 254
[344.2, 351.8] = 250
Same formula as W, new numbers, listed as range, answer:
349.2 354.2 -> 252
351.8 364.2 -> 214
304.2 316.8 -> 225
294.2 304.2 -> 237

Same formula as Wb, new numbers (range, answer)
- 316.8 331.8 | 245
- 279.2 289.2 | 242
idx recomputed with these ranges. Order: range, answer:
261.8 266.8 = 255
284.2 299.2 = 262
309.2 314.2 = 247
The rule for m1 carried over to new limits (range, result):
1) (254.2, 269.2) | 233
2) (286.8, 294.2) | 246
